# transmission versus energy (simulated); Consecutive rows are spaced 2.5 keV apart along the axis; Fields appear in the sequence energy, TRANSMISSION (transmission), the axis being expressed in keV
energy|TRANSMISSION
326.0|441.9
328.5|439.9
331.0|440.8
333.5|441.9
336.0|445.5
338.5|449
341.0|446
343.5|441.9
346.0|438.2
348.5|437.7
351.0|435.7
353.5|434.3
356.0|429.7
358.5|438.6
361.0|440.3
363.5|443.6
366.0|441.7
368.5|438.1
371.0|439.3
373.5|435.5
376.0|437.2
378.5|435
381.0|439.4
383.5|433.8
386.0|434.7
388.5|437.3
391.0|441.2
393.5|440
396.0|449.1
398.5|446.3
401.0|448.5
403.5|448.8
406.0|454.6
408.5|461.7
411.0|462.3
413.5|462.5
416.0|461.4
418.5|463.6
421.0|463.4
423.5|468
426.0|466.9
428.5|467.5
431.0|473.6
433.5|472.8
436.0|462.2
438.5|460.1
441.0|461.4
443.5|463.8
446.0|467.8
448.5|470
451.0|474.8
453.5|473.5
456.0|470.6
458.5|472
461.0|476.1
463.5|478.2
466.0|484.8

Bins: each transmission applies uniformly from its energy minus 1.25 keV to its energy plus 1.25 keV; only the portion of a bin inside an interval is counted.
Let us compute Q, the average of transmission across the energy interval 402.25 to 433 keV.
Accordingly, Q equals 463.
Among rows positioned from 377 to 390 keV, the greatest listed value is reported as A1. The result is 439.4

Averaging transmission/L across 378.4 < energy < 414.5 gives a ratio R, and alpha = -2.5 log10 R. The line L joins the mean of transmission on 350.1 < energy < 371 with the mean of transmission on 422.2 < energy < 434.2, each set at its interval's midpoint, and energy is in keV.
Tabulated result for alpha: 0.02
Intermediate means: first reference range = 438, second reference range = 470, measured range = 447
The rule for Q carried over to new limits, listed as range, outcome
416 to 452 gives 467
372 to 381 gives 436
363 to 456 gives 454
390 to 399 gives 444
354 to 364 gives 437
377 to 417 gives 447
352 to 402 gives 439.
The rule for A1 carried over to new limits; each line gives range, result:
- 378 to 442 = 473.6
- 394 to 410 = 461.7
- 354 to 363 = 440.3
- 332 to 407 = 454.6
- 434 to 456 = 474.8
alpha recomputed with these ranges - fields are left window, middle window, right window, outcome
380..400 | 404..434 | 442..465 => -0.022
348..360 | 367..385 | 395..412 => 0.015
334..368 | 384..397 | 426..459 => 0.030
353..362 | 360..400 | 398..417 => 0.013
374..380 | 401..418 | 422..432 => -0.002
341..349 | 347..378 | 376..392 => 0.003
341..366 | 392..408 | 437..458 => 0.011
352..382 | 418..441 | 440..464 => -0.010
